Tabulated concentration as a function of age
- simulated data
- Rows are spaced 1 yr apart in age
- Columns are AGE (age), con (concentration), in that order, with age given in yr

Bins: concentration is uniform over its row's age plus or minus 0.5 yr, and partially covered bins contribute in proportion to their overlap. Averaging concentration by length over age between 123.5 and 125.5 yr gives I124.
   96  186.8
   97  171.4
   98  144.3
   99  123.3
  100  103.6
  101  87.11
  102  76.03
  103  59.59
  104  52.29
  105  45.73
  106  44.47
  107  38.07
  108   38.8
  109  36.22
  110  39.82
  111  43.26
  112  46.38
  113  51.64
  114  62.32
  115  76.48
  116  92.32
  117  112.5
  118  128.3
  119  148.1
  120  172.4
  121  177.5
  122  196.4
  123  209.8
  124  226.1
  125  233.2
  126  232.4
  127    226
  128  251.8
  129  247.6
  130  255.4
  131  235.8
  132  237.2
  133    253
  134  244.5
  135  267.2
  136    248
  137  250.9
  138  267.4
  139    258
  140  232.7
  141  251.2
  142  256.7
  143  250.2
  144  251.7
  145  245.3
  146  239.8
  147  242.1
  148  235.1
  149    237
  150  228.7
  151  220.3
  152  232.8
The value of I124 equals 230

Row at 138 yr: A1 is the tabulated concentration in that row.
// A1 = 267.4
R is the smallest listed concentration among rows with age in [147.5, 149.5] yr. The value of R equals 235.1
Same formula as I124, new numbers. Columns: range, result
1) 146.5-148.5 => 239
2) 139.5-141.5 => 242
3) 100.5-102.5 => 81.6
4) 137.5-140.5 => 253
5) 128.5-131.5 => 246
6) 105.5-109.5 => 39.4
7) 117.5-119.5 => 138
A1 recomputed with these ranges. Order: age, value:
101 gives 87.11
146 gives 239.8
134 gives 244.5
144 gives 251.7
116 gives 92.32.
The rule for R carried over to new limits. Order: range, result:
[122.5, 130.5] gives 209.8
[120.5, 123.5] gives 177.5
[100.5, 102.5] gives 76.03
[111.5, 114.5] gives 46.38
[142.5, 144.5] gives 250.2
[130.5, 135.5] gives 235.8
